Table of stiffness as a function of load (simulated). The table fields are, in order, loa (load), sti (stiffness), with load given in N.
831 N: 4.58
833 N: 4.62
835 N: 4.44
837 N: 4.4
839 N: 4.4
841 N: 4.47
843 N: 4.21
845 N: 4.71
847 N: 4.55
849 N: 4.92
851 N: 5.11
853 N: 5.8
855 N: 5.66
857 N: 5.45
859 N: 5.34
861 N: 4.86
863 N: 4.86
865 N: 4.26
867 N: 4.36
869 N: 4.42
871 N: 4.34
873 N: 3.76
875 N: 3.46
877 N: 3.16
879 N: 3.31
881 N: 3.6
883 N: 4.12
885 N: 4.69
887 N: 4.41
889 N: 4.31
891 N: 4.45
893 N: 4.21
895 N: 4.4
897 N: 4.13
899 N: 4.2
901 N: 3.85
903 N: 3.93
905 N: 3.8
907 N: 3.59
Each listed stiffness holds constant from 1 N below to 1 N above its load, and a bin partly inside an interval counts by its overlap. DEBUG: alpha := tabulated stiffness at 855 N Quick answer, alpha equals 5.66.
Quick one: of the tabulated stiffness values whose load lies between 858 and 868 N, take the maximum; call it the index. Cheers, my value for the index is 5.34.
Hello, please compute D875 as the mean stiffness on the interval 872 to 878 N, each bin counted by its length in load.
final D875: 3.46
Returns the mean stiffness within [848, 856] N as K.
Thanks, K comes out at 5.37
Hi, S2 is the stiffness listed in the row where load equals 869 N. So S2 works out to 4.42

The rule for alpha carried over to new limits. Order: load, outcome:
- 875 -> 3.46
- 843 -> 4.21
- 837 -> 4.4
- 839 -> 4.4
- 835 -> 4.44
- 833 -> 4.62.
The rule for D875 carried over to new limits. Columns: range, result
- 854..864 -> 5.23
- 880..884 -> 3.86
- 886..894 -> 4.34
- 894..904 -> 4.1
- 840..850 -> 4.57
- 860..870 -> 4.55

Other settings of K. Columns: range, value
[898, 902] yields 4.03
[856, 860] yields 5.39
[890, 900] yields 4.28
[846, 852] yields 4.86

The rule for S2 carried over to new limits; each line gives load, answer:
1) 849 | 4.92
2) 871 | 4.34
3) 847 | 4.55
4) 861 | 4.86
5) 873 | 3.76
